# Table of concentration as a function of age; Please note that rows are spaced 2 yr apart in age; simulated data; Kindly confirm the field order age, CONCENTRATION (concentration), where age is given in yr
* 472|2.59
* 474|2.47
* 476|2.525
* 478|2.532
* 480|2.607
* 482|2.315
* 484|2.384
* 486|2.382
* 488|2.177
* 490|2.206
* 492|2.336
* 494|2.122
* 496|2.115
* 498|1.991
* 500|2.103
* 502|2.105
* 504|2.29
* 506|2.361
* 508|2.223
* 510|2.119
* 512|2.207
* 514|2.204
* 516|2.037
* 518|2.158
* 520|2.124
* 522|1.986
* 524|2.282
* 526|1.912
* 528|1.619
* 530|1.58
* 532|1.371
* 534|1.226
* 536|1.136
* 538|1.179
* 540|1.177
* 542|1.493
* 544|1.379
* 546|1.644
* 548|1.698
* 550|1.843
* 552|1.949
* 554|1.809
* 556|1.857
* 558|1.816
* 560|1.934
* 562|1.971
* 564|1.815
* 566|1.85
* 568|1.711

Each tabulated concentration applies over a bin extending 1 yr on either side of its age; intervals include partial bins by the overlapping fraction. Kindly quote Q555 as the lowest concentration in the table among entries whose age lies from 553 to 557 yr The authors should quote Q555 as 1.809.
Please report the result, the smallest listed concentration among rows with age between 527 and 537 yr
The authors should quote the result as 1.136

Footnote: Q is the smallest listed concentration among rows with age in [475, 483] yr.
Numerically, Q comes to 2.315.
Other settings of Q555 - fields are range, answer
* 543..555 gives 1.379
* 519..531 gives 1.58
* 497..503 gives 1.991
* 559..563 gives 1.934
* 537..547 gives 1.177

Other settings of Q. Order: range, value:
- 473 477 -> 2.47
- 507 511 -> 2.119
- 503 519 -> 2.037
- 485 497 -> 2.115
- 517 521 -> 2.124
